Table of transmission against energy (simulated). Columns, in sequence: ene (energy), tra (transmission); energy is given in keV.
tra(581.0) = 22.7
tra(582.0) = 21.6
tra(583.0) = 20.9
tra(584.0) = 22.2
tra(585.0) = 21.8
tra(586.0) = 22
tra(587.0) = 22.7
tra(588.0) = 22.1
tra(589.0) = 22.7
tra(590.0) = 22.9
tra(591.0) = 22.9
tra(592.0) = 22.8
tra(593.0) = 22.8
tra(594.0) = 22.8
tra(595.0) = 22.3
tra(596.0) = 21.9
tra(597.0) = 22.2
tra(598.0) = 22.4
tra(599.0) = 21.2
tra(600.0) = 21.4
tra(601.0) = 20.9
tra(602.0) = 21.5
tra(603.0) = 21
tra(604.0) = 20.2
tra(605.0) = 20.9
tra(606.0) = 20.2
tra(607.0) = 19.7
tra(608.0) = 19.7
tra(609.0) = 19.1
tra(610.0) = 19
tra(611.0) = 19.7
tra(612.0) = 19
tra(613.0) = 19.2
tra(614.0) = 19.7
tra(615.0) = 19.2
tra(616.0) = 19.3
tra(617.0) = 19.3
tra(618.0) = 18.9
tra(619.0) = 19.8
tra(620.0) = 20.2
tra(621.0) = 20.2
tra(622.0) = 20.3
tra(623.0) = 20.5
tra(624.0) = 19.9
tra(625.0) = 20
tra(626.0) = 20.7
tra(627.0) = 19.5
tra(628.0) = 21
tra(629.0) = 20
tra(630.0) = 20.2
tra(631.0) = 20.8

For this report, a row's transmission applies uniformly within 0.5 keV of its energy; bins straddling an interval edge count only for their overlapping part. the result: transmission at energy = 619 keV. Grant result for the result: 19.8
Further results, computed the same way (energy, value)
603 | 21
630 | 20.2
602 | 21.5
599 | 21.2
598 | 22.4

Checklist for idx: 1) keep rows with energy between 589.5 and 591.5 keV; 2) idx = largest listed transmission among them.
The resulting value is 22.9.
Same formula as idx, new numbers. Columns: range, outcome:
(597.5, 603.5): 22.4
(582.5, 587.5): 22.7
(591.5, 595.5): 22.8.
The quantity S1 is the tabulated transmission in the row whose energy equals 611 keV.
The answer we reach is 19.7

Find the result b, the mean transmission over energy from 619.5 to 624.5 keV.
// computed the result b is 20.2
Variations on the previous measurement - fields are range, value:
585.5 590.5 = 22.5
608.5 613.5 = 19.2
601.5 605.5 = 20.9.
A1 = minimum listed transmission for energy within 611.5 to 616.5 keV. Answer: 19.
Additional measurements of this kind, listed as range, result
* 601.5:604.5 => 20.2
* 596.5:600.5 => 21.2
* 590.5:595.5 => 22.3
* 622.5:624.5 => 19.9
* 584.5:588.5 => 21.8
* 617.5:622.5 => 18.9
